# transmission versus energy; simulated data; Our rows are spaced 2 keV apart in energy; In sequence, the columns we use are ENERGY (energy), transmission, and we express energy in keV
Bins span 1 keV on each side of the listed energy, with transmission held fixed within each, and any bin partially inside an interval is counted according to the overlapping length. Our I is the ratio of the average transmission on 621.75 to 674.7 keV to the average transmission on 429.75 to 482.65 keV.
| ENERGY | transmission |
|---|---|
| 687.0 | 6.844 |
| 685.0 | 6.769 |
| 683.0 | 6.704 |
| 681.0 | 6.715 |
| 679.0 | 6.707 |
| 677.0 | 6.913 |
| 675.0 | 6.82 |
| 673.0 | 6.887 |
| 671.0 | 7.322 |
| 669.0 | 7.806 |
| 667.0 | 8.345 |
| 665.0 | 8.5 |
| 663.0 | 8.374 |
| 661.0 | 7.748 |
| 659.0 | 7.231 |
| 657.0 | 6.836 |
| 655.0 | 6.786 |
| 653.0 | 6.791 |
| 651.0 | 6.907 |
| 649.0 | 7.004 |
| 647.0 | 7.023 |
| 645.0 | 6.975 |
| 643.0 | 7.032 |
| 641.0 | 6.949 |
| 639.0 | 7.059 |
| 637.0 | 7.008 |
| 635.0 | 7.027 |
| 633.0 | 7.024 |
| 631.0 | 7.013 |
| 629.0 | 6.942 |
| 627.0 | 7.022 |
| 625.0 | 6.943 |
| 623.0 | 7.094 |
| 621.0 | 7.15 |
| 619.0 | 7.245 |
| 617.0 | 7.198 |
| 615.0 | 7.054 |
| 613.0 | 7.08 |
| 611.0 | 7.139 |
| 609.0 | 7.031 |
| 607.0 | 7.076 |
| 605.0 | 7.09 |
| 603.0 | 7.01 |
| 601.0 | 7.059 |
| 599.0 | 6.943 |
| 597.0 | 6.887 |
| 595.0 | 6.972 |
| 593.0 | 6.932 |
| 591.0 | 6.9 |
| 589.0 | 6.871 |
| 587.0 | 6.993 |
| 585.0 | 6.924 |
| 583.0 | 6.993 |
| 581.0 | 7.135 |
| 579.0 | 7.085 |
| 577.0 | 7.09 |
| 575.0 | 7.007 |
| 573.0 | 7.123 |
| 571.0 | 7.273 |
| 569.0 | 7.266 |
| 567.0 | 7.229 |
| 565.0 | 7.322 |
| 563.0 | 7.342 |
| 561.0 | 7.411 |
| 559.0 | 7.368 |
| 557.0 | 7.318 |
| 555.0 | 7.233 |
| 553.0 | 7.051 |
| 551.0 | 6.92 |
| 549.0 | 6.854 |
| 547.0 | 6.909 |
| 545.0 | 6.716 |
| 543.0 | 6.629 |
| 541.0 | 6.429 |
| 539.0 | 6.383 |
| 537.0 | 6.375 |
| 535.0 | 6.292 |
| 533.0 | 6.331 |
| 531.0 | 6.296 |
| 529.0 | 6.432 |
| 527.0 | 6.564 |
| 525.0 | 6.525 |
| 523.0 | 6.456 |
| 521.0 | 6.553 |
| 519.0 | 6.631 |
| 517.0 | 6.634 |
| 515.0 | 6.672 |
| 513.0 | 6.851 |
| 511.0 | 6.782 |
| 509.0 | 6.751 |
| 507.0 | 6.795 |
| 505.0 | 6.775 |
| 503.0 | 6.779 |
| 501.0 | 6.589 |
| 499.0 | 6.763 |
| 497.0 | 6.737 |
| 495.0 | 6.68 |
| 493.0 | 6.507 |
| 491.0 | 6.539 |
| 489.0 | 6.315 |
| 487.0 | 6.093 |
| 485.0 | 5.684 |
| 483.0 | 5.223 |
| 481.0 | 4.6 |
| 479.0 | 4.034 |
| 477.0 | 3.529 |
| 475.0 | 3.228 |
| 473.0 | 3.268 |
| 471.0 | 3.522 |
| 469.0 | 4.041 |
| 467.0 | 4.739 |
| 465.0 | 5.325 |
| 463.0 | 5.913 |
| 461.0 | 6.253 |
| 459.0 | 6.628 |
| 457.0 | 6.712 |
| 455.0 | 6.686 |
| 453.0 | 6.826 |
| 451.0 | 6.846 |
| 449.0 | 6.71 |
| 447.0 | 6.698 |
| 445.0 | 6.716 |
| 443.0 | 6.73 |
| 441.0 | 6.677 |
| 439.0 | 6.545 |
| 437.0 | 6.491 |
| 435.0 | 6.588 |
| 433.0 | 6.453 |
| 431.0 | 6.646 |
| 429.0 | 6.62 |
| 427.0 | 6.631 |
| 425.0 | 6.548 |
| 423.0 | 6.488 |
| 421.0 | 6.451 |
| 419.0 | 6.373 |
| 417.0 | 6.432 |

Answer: 1.3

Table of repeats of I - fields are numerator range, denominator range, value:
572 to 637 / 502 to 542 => 1.07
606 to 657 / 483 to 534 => 1.08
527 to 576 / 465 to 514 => 1.23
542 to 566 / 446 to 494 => 1.29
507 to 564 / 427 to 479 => 1.16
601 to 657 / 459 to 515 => 1.24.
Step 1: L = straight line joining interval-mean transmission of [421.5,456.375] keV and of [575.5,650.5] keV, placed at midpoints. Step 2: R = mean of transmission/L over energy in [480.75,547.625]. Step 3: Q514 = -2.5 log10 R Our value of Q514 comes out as 0.06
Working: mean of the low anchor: 6.64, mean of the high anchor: 7.03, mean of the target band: 6.47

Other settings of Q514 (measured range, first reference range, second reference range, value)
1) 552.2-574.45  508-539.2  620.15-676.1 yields -0.08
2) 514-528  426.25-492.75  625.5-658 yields -0.06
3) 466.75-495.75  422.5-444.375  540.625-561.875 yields 0.34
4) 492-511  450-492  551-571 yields -0.12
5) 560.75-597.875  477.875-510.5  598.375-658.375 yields -0.06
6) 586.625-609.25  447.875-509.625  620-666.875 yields -0.03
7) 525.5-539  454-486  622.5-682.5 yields -0.12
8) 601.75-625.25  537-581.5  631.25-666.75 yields 0.01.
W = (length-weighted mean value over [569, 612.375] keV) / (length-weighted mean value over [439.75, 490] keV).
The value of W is 1.26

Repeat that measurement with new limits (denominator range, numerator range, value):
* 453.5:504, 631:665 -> 1.29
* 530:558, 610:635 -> 1.06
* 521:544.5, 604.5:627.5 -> 1.10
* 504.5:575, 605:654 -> 1.03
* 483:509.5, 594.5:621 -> 1.09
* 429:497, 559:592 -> 1.22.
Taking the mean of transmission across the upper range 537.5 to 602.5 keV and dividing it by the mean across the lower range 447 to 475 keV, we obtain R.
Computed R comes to 1.3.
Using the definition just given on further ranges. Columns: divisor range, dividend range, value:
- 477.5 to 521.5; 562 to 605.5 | 1.12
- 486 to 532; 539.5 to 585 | 1.07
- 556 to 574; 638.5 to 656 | 0.95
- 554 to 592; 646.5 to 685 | 1.01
